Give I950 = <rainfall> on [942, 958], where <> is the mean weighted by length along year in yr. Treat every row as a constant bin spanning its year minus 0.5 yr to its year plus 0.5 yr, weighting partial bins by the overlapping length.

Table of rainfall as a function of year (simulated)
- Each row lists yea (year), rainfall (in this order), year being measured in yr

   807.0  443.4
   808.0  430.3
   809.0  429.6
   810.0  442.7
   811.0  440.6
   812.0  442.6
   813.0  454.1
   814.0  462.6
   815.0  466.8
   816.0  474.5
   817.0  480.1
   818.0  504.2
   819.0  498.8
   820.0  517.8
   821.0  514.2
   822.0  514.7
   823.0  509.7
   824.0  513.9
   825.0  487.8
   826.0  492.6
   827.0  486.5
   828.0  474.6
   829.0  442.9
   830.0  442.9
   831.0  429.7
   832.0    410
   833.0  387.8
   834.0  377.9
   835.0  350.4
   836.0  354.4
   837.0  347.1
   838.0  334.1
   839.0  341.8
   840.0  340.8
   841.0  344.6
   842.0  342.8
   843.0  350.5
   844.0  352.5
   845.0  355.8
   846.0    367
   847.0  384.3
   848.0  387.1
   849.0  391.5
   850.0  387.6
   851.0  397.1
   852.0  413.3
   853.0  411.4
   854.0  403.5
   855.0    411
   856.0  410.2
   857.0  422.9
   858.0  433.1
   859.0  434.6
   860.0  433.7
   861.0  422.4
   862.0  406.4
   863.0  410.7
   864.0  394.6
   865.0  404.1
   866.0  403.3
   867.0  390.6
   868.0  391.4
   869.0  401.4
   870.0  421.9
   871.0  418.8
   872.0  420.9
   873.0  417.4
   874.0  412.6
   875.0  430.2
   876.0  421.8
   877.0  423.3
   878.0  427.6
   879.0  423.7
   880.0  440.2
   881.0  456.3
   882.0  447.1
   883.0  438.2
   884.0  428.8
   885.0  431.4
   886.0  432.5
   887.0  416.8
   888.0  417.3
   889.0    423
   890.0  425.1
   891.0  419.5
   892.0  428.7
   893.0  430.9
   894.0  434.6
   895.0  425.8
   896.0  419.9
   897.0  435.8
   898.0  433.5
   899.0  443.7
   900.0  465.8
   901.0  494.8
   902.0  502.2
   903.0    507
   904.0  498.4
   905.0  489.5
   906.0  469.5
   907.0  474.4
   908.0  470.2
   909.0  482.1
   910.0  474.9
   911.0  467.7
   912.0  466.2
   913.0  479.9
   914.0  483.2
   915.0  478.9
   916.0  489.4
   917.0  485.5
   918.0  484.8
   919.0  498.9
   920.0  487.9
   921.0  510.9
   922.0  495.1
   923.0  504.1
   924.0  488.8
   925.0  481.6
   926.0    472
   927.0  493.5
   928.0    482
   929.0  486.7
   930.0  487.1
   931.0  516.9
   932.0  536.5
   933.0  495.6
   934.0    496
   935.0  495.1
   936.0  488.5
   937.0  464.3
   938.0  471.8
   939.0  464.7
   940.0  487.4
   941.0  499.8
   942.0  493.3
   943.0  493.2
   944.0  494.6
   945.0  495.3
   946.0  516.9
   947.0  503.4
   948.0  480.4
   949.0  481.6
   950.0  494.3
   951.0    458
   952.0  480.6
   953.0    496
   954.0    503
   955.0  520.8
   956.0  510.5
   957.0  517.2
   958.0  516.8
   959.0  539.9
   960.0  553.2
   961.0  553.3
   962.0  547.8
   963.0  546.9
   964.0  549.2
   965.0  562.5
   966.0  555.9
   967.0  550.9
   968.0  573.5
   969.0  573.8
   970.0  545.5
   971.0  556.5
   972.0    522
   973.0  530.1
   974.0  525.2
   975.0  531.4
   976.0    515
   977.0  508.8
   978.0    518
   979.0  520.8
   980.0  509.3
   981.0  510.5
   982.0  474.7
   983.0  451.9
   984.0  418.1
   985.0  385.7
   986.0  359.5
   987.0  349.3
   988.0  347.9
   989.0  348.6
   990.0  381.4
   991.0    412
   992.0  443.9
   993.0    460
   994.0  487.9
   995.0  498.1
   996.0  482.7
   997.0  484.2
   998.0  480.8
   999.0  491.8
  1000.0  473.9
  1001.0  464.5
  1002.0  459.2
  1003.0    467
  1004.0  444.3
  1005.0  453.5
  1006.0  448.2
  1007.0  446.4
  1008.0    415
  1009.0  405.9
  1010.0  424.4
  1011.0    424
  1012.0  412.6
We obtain 497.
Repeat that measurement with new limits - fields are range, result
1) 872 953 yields 468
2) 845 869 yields 404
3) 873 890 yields 429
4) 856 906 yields 432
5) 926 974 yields 512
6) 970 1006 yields 466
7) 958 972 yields 552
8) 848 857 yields 403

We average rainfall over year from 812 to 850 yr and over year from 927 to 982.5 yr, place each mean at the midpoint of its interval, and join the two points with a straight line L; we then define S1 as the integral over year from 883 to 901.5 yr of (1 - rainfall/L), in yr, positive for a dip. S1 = 1.3 yr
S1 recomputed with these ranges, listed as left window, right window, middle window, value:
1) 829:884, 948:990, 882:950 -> -3.13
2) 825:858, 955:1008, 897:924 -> -2.54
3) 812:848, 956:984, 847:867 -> 1.68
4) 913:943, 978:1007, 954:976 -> -3.52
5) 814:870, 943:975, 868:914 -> 1.84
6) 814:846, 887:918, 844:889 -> 3.12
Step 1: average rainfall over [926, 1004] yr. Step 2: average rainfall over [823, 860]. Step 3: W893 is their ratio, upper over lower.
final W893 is 1.22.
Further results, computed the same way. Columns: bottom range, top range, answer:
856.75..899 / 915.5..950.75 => 1.16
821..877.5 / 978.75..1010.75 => 1.08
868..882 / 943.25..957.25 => 1.17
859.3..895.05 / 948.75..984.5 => 1.23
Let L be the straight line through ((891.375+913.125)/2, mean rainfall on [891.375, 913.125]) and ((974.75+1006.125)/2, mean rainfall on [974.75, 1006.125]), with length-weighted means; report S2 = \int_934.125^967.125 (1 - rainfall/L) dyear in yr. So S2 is -3.6 yr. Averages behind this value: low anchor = 463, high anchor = 455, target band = 508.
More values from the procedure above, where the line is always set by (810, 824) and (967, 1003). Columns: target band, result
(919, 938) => -0.61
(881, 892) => 1.15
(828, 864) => 6.78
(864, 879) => 2.10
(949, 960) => -0.66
